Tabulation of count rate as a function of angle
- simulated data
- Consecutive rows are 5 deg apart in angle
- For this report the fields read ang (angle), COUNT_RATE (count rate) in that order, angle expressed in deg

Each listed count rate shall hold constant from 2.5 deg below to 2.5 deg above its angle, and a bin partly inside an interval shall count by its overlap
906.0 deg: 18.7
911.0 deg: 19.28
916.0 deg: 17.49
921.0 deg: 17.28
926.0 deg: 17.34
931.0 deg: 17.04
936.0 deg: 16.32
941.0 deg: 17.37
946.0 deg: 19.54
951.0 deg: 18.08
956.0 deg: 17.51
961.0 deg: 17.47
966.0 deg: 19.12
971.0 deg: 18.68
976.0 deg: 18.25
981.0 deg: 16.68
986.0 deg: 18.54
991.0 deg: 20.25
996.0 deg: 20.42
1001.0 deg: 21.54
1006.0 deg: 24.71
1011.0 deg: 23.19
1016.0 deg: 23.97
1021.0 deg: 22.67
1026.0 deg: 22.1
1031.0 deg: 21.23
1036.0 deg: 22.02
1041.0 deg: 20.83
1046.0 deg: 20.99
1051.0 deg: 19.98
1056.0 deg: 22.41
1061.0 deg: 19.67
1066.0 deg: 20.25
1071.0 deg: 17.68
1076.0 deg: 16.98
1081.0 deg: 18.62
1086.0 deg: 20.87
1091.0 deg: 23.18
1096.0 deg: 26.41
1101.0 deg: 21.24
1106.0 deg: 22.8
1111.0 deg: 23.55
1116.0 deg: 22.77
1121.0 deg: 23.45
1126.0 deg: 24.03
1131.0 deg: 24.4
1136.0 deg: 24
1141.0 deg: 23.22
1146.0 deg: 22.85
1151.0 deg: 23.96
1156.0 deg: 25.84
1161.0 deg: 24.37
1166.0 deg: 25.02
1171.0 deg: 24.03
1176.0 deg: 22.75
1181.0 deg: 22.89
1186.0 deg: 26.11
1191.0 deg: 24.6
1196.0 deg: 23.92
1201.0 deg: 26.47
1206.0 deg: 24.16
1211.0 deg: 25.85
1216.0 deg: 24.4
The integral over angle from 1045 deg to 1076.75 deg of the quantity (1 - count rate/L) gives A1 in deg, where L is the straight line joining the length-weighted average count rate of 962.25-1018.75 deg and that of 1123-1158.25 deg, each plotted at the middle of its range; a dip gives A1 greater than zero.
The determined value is 3.3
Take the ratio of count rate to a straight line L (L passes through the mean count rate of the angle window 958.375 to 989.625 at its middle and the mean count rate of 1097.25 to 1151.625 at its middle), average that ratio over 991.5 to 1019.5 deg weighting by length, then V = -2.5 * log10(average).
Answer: -0.17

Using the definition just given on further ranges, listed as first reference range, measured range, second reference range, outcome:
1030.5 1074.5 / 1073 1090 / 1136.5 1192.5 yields 0.120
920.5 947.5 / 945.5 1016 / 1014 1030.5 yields 0.028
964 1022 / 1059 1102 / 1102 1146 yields 0.100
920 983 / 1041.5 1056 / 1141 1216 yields -0.012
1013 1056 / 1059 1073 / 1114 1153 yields 0.163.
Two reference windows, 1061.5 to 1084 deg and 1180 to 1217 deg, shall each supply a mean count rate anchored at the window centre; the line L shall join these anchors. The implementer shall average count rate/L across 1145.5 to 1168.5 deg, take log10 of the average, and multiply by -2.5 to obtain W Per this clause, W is -0.080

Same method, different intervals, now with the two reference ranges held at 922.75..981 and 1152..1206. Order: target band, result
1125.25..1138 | -0.05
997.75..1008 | -0.18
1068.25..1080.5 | 0.22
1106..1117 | -0.03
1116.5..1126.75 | -0.03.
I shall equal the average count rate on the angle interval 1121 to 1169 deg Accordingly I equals 24.1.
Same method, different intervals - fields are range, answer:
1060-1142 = 22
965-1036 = 20.9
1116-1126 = 23.4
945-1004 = 18.9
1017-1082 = 20.5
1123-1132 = 24.1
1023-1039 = 21.8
